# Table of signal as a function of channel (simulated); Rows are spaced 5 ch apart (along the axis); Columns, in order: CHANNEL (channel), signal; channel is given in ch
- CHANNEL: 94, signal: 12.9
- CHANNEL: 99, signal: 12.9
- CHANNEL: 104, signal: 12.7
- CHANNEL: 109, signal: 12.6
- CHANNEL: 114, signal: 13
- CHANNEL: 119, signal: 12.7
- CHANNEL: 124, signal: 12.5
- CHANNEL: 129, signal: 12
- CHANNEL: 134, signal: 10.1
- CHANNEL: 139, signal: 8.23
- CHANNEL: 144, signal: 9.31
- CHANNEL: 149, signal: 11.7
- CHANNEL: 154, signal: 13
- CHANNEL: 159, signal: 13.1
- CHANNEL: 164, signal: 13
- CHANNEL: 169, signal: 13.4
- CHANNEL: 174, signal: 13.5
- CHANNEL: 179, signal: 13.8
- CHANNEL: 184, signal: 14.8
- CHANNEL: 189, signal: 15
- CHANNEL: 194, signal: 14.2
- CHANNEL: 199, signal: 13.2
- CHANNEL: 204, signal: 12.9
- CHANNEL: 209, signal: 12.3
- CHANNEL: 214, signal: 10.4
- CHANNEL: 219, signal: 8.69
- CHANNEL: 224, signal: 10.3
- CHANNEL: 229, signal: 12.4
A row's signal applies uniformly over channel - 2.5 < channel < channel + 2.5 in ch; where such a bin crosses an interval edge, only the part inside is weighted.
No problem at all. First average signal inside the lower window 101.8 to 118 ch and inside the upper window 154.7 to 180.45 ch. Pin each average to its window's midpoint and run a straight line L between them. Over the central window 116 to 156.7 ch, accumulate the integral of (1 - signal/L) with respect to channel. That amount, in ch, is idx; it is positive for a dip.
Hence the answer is 5.6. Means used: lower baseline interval 12.8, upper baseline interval 13.3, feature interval 11.2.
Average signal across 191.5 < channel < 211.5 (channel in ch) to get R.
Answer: 13.2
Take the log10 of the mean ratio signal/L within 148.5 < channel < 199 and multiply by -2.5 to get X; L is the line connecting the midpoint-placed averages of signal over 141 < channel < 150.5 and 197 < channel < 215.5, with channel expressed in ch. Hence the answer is -0.212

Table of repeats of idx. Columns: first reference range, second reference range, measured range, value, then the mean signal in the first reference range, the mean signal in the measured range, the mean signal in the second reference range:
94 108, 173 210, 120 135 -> 1.48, 12.8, 11.8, 13.8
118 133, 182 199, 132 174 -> 4.94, 12.1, 11.6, 14.4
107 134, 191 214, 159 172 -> -0.57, 12.3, 13.2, 12.9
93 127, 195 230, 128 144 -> 3.39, 12.7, 9.81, 11.5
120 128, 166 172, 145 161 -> 0.95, 12.4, 12.3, 13.4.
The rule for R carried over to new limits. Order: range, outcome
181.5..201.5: 14.3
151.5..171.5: 13.1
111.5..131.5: 12.6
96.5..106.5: 12.8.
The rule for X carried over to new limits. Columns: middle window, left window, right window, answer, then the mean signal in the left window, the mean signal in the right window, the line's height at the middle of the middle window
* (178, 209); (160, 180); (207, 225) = -0.17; 13.4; 10.4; 11.8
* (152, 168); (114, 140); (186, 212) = -0.06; 11.5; 13.5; 12.4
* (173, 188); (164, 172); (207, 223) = -0.14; 13.3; 10.4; 12.5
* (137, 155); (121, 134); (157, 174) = 0.20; 11.9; 13.2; 12.5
